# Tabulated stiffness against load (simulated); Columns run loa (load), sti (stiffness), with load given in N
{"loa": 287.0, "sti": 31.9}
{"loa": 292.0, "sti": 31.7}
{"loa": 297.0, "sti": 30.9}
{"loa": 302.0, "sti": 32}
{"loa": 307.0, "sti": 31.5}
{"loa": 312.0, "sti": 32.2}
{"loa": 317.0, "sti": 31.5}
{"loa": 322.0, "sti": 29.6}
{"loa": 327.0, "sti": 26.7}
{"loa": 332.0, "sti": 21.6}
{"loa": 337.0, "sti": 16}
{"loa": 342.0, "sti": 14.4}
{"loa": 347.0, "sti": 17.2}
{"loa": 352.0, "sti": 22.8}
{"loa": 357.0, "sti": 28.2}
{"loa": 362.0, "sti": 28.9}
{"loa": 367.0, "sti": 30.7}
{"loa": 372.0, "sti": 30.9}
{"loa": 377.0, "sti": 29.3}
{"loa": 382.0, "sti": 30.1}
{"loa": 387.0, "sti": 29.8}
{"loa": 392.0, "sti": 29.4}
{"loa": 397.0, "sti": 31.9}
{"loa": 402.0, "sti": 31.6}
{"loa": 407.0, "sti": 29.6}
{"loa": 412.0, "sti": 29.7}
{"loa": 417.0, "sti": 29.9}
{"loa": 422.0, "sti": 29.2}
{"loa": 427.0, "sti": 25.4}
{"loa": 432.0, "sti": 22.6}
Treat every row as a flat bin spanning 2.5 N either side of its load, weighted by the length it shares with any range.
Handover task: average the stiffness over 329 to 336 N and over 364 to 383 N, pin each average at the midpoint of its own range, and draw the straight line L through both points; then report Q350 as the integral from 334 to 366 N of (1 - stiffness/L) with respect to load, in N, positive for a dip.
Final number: 4.4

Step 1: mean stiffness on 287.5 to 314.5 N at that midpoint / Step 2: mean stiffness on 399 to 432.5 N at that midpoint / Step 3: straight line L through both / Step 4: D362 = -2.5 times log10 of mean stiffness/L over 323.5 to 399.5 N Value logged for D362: 0.159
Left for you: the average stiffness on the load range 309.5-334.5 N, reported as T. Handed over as 28.3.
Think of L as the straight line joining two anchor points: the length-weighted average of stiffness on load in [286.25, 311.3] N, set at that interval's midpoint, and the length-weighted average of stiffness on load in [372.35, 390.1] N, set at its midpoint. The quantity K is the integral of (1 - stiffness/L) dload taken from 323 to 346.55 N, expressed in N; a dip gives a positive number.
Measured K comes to 8.2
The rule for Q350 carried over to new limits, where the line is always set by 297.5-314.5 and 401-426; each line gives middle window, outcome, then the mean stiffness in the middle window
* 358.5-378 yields 0.40 N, 29.9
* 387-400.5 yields -0.24 N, 30.6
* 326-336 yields 2.80 N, 22.5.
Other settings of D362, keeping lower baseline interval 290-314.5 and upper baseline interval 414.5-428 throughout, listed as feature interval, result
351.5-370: 0.068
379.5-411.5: -0.044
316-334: 0.146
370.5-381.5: -0.012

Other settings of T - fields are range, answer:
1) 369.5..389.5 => 30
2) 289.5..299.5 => 31.3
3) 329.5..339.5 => 18.8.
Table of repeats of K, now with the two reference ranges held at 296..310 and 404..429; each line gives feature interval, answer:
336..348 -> 5.9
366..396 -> -0.4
